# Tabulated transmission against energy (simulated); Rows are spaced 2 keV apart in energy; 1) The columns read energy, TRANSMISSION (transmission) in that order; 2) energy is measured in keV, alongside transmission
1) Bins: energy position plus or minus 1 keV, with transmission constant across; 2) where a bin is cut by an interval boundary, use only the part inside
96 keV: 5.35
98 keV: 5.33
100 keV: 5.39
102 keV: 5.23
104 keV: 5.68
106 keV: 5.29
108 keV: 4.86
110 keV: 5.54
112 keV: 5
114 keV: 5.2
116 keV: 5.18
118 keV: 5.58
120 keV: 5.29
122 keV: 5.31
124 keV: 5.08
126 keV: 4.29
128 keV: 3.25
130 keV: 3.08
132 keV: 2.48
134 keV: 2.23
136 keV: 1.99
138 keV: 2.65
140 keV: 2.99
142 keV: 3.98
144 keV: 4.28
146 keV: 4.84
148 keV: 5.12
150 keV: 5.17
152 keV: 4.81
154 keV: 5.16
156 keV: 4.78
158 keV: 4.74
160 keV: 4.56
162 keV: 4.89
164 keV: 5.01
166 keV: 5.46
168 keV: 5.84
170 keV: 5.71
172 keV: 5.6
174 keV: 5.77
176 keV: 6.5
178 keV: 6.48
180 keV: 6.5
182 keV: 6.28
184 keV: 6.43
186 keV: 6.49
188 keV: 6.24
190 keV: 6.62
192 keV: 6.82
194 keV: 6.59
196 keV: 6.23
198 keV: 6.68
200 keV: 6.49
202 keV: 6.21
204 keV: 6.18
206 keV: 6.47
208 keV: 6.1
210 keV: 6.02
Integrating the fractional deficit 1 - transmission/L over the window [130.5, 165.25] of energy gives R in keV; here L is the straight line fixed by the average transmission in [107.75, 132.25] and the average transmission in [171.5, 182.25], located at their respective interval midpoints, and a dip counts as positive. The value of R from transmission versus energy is 8.8 keV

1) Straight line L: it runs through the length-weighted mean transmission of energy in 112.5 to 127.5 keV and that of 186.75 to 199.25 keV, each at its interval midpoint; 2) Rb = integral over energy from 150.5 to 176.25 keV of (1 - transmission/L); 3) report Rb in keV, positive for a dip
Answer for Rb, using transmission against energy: 3.0 keV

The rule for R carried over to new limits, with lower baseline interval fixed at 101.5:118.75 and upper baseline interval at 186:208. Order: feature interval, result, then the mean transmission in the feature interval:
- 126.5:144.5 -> 8.4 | 2.99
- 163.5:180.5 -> 0.6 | 5.88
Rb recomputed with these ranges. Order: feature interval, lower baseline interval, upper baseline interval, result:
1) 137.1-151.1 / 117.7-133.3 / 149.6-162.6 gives 1.4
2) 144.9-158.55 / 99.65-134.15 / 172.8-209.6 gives 1.4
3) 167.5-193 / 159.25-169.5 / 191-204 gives -2.0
